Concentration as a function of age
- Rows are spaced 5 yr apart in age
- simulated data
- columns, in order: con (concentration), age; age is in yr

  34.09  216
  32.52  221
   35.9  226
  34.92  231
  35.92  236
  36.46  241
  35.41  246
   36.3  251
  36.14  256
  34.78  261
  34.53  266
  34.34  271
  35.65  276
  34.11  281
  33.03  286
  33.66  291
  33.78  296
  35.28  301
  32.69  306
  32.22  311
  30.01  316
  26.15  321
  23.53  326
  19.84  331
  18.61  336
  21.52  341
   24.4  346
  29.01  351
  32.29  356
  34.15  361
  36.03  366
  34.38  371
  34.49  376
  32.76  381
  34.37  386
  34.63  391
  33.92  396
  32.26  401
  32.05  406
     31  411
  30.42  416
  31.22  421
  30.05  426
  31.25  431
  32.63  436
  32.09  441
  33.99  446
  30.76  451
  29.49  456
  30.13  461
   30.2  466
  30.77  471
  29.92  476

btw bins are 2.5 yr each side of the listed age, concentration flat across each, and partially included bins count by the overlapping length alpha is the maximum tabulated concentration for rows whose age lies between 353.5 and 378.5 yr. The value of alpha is 36.03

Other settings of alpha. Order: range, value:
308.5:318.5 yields 32.22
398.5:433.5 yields 32.26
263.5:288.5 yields 35.65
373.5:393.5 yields 34.63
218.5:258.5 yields 36.46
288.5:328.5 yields 35.28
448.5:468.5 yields 30.76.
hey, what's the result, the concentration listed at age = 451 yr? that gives 30.76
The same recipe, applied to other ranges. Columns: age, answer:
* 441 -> 32.09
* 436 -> 32.63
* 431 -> 31.25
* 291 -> 33.66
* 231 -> 34.92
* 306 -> 32.69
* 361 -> 34.15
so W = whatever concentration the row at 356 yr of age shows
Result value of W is 32.29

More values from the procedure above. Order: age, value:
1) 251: 36.3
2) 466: 30.2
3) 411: 31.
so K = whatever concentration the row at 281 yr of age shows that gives 34.11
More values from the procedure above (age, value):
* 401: 32.26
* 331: 19.84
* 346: 24.4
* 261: 34.78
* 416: 30.42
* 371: 34.38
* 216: 34.09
